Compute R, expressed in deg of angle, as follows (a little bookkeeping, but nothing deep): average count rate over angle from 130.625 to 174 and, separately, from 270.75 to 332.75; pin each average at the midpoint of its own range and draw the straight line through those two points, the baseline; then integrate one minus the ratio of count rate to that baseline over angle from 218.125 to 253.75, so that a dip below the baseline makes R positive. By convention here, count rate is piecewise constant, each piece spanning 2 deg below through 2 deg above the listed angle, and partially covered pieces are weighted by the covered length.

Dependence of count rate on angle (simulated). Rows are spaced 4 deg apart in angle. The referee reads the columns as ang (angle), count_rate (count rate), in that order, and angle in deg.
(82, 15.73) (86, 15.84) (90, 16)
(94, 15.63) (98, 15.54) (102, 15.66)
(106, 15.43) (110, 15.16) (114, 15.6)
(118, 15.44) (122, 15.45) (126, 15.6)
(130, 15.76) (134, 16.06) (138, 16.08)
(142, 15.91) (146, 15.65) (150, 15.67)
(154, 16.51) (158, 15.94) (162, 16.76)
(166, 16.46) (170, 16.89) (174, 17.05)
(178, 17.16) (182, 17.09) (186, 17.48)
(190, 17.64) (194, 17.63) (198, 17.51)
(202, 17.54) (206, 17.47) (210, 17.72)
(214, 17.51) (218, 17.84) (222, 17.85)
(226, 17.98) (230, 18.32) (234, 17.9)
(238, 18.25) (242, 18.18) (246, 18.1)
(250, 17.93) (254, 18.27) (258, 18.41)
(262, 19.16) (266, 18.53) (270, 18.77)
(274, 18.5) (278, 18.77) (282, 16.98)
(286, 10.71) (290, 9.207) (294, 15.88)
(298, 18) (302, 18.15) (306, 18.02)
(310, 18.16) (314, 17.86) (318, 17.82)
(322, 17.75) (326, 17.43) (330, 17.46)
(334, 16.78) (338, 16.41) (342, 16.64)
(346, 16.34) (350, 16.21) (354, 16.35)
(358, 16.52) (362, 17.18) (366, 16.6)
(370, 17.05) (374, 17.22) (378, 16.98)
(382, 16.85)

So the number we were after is -3.3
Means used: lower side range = 16.2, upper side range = 16.8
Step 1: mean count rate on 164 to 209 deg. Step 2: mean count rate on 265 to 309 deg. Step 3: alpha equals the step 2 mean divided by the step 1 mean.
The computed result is 0.95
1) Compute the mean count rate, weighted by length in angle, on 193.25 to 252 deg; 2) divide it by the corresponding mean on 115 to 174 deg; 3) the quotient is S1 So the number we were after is 1.11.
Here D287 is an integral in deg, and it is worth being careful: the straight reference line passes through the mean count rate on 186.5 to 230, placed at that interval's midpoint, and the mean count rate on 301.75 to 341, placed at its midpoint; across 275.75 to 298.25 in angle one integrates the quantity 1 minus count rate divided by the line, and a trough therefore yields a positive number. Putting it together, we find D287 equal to 3.7 deg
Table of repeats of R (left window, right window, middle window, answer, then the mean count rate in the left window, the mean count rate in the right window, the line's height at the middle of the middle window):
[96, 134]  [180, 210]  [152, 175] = 0.2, 15.5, 17.5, 16.7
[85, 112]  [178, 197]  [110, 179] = 2.0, 15.6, 17.4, 16.5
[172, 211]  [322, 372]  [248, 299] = 0.8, 17.4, 16.8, 17.1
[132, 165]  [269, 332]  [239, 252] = -1.2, 16.1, 16.8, 16.5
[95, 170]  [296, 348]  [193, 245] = -3.9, 15.8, 17.4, 16.6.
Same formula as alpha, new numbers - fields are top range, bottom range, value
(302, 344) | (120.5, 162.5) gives 1.10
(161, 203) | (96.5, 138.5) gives 1.10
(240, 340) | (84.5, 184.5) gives 1.08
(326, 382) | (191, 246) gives 0.94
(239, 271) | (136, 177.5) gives 1.13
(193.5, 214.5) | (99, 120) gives 1.14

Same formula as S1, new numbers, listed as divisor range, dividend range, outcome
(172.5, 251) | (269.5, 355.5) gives 0.94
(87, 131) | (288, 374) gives 1.08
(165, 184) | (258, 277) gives 1.10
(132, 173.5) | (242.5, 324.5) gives 1.06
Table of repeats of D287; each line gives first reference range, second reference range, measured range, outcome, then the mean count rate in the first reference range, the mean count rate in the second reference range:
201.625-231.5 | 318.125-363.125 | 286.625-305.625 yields 2.2 deg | 17.8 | 16.9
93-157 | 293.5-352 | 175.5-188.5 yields -0.9 deg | 15.7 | 17.3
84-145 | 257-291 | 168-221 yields -4.0 deg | 15.7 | 16.7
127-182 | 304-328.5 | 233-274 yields -2.7 deg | 16.3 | 17.8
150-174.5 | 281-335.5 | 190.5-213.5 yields -1.5 deg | 16.5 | 16.4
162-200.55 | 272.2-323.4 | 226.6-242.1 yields -1.1 deg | 17.2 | 16.6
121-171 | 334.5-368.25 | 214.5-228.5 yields -1.4 deg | 16.1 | 16.5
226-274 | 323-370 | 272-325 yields 2.8 deg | 18.3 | 16.8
